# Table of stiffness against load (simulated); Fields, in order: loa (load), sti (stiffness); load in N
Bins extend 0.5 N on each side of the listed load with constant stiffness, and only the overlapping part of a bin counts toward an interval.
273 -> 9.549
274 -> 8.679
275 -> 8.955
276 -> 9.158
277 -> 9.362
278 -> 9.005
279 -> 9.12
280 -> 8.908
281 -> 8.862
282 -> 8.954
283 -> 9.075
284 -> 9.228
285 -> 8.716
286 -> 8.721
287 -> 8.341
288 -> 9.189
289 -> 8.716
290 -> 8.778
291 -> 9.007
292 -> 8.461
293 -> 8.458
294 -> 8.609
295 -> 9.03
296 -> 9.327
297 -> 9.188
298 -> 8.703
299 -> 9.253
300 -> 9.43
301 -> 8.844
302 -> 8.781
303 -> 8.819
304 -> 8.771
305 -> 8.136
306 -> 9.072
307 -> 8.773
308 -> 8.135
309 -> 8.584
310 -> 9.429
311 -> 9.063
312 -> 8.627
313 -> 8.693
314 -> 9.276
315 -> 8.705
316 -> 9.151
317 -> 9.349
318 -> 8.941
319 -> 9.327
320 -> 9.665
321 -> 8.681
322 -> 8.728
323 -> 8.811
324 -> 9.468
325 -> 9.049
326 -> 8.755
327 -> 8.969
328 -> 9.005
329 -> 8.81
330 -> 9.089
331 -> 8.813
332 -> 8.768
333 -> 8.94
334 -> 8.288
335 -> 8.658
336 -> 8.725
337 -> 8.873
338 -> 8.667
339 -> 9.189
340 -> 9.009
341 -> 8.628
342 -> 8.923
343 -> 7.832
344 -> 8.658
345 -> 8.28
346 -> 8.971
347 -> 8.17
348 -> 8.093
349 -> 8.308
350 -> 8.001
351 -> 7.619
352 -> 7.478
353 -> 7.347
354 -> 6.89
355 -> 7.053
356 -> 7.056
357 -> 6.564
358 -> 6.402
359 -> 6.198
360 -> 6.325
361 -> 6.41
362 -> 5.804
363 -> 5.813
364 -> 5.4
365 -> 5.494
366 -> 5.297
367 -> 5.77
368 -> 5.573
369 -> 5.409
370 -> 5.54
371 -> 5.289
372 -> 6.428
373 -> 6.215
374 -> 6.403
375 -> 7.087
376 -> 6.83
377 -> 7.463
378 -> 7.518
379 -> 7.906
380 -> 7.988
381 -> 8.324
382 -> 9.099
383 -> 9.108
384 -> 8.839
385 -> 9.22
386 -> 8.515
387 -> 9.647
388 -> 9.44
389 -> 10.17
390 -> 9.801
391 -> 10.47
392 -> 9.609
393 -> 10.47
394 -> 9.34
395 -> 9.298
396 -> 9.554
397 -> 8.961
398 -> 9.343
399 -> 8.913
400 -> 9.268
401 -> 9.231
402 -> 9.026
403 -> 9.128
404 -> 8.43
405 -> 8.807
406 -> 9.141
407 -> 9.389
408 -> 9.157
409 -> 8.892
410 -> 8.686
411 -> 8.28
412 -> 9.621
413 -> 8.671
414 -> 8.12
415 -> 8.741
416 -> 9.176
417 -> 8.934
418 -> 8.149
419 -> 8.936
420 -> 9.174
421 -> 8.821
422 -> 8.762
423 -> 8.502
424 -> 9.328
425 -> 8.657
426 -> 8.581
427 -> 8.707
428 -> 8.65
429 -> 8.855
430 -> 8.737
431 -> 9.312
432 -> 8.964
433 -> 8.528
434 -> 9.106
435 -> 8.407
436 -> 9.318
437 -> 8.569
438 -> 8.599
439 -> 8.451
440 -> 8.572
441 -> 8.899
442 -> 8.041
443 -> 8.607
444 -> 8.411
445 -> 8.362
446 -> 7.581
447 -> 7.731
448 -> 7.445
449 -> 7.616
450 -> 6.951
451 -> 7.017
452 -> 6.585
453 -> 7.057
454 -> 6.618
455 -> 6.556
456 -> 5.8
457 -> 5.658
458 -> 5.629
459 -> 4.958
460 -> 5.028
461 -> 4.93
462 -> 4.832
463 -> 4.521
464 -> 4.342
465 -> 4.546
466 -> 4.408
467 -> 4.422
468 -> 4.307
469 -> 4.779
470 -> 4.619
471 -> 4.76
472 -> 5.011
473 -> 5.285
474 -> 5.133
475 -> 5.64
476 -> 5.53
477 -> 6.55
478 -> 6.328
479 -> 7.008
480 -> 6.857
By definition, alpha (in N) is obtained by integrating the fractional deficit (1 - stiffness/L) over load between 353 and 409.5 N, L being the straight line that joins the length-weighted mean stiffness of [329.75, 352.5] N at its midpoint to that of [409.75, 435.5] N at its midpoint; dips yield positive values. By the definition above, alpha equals 5.2 N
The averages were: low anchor 8.51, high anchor 8.79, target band 7.87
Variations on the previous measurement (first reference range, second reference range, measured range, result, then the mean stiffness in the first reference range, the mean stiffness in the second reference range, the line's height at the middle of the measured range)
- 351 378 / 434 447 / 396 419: -4.23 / 6.34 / 8.48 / 7.55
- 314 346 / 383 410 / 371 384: 2.38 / 8.87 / 9.29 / 9.17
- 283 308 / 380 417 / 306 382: 9.27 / 8.84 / 9.14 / 8.98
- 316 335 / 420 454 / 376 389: 0.09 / 8.97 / 8.34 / 8.65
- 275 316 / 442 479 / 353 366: 2.47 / 8.89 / 5.98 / 7.76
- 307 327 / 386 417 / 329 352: 1.23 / 8.97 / 9.21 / 9.03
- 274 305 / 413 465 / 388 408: -3.28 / 8.91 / 7.74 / 8.06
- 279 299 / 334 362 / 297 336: -2.42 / 8.87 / 7.83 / 8.39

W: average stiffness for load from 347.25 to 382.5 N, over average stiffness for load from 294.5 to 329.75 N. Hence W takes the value 0.8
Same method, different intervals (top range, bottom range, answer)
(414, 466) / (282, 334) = 0.86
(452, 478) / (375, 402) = 0.59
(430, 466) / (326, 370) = 0.94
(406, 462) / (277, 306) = 0.91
